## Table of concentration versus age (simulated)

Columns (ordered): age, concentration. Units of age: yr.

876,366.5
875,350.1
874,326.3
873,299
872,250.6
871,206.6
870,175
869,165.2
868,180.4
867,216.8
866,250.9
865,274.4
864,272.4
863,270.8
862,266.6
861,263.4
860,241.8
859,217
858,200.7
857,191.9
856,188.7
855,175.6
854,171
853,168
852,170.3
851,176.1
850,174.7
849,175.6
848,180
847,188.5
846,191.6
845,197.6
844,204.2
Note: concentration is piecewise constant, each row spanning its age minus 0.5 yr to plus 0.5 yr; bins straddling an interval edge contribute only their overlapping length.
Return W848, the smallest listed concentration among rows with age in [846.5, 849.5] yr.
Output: 175.6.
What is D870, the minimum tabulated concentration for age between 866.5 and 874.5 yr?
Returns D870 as 165.2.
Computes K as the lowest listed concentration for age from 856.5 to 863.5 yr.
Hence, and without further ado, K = 191.9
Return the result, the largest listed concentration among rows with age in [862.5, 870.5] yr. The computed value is 274.4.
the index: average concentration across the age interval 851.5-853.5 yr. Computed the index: 169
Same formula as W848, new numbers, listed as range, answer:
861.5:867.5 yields 216.8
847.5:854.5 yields 168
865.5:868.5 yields 180.4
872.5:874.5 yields 299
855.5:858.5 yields 188.7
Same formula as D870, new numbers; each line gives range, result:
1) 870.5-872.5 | 206.6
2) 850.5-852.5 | 170.3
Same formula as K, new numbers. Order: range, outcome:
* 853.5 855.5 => 171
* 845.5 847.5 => 188.5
